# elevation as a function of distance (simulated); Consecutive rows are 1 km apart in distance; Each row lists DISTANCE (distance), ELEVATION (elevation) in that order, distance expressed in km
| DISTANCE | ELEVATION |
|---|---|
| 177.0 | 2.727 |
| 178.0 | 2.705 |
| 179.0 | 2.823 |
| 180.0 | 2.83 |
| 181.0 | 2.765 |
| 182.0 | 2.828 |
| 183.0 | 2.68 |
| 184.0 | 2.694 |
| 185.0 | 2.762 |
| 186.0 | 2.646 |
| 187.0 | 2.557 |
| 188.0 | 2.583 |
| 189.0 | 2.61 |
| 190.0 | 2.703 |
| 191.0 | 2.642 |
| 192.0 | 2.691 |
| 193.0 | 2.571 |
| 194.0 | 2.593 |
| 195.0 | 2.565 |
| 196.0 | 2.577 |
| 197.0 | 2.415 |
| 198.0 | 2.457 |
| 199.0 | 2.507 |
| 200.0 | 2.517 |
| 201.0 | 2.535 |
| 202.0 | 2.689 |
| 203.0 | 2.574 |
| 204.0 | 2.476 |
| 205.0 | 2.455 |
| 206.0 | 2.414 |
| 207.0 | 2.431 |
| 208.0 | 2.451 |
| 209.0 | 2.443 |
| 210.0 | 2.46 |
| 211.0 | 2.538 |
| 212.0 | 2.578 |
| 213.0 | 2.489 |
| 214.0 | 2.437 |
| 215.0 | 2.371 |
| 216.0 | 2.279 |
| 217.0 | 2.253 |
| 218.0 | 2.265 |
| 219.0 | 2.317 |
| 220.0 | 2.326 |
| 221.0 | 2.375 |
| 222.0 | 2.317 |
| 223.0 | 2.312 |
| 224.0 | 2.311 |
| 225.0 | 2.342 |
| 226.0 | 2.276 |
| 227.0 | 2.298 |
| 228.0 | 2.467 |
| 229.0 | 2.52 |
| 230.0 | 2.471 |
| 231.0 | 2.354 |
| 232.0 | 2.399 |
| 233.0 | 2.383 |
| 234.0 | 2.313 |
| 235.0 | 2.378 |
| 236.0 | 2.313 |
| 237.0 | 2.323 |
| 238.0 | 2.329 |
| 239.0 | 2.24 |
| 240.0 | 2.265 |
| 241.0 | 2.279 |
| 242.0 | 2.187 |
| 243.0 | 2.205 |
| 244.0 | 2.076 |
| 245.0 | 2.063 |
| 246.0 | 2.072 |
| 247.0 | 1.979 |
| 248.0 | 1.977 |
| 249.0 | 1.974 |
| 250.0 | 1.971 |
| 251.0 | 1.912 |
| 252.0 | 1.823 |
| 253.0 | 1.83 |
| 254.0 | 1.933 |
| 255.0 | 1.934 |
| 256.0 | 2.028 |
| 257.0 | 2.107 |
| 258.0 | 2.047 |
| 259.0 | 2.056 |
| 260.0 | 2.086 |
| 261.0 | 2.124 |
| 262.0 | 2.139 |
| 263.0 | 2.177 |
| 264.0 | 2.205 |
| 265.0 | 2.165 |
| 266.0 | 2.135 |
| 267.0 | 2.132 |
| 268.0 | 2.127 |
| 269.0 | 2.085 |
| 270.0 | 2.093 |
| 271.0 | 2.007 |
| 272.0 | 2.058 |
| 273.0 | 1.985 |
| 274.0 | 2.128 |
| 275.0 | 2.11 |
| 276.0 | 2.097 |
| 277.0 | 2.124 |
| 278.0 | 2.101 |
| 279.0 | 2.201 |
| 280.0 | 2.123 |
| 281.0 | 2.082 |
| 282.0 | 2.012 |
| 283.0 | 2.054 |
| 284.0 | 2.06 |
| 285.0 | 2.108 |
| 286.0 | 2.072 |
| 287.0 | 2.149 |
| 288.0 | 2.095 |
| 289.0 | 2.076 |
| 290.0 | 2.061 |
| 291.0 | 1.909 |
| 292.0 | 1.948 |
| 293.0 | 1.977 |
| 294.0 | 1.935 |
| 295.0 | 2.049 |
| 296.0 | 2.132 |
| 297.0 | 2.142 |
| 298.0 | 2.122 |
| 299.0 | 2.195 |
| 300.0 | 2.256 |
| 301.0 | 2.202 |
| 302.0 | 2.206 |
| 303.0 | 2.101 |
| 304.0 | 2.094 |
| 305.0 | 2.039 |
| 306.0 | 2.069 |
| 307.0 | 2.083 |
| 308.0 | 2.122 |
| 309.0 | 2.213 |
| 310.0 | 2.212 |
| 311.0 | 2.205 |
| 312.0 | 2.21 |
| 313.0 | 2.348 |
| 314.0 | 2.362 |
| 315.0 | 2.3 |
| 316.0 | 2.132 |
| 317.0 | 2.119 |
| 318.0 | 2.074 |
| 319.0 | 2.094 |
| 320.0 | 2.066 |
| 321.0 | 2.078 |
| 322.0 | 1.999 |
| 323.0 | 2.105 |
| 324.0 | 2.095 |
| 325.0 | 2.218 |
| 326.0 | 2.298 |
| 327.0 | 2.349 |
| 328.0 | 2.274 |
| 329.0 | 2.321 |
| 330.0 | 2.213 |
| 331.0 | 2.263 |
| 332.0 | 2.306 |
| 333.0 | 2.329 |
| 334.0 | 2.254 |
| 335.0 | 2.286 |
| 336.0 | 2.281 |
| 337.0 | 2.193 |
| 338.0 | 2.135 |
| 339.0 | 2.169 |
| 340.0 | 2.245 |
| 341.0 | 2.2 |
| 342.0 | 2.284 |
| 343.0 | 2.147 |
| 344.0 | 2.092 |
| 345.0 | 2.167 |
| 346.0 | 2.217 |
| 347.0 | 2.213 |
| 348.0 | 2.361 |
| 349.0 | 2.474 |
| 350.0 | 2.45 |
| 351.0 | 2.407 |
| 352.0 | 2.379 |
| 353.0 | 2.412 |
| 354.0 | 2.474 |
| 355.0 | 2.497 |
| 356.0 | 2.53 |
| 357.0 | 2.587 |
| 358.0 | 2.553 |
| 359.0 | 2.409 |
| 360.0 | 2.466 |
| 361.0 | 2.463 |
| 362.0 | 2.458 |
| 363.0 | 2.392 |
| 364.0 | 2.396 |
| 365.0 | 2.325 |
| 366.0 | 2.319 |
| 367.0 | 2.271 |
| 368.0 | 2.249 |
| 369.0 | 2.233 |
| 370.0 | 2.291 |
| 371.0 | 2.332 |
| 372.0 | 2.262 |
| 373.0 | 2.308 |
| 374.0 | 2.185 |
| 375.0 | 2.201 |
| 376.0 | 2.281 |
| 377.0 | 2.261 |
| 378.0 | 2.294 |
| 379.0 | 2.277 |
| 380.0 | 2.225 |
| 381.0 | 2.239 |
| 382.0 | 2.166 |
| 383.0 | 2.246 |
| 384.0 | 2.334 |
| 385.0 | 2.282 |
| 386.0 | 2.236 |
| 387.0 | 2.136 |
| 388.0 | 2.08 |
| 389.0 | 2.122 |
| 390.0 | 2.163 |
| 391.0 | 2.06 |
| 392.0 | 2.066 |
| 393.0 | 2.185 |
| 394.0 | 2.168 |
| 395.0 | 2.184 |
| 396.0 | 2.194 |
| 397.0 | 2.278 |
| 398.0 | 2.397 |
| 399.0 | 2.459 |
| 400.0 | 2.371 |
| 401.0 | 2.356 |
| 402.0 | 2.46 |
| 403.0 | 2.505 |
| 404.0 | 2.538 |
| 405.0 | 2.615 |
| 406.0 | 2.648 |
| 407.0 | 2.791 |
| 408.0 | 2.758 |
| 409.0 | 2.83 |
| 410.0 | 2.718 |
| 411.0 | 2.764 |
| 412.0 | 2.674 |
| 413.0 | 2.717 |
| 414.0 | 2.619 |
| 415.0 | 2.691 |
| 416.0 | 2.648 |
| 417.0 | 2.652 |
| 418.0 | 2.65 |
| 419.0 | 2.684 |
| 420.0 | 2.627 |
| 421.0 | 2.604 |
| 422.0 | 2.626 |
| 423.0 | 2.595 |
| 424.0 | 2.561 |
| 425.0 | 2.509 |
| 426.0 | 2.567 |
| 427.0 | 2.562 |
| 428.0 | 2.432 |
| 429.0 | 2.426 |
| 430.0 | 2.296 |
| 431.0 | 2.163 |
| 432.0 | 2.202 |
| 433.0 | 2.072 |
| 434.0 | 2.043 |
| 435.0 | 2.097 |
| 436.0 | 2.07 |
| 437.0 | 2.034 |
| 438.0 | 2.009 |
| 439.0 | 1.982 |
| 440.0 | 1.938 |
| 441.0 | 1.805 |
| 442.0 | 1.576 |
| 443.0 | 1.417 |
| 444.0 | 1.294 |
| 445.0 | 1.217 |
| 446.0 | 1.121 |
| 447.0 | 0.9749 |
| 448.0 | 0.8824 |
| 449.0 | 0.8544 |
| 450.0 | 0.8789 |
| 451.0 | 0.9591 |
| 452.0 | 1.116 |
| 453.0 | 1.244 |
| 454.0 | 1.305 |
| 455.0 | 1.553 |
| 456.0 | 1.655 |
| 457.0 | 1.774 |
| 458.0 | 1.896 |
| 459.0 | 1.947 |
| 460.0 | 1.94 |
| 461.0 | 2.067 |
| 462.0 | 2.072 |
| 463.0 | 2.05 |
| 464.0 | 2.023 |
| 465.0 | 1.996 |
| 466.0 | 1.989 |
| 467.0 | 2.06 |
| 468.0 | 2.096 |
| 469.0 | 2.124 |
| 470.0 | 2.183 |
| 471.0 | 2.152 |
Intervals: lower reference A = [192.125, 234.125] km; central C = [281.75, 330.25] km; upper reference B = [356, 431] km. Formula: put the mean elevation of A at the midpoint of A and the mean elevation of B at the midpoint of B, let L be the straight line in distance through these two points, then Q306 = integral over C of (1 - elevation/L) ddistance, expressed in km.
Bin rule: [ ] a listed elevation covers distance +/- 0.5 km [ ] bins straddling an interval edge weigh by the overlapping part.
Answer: 5.78 km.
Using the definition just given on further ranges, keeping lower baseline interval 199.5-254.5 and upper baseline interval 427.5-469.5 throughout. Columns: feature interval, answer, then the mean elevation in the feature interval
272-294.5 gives 1.0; 2.06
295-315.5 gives -0.7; 2.18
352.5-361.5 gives -2.3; 2.49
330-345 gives -1.5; 2.22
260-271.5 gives 0.4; 2.12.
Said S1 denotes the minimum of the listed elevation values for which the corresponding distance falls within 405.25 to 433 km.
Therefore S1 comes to 2.072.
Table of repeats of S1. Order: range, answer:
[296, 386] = 1.999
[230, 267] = 1.823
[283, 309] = 1.909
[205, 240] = 2.24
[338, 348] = 2.092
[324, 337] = 2.095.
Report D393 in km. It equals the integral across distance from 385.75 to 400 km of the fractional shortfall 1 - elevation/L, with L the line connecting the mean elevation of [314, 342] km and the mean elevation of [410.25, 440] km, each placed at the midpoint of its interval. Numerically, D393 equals 0.9 km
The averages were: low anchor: 2.2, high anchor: 2.43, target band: 2.2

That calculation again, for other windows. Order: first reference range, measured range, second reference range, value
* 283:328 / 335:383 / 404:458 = -4.6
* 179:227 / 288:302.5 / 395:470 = 1.6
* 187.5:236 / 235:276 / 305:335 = 4.4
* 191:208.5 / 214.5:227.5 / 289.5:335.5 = 0.8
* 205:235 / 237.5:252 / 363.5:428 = 1.8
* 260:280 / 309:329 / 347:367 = 0.9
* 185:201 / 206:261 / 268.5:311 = 3.1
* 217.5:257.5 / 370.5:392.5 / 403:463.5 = -1.0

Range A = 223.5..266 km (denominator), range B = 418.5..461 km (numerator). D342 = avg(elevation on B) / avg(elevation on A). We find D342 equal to 0.9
